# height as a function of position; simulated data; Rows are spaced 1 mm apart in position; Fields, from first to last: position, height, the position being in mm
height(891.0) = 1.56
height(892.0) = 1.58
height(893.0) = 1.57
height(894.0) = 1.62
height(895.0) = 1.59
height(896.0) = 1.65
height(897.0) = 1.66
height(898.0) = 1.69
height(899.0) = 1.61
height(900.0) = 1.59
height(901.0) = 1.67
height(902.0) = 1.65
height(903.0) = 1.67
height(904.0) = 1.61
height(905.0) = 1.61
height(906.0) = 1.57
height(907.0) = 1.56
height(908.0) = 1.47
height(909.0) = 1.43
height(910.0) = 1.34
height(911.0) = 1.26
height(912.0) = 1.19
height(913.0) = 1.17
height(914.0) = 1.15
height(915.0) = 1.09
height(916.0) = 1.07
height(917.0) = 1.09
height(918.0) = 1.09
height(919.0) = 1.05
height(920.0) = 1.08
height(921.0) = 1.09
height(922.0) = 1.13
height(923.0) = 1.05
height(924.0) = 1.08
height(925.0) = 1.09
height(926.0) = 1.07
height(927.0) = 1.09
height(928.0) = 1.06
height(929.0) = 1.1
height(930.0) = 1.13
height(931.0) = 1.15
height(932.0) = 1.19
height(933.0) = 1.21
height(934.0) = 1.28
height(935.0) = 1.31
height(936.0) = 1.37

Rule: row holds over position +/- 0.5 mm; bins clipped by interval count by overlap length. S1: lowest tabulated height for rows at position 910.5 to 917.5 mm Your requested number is 1.07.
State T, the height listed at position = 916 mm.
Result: 1.07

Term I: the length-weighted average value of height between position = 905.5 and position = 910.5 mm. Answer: 1.47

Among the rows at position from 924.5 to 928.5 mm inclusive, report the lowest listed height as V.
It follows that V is 1.06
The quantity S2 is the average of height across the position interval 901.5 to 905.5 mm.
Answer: 1.64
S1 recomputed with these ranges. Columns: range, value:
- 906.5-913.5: 1.17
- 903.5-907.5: 1.56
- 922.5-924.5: 1.05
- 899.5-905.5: 1.59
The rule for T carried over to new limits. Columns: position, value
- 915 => 1.09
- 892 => 1.58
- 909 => 1.43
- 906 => 1.57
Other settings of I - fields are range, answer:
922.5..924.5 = 1.06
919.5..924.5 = 1.09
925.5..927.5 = 1.08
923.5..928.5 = 1.08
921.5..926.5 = 1.08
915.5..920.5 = 1.08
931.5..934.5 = 1.23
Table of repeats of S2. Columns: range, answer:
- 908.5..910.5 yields 1.39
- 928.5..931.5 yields 1.13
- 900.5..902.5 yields 1.66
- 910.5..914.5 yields 1.19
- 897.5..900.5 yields 1.63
